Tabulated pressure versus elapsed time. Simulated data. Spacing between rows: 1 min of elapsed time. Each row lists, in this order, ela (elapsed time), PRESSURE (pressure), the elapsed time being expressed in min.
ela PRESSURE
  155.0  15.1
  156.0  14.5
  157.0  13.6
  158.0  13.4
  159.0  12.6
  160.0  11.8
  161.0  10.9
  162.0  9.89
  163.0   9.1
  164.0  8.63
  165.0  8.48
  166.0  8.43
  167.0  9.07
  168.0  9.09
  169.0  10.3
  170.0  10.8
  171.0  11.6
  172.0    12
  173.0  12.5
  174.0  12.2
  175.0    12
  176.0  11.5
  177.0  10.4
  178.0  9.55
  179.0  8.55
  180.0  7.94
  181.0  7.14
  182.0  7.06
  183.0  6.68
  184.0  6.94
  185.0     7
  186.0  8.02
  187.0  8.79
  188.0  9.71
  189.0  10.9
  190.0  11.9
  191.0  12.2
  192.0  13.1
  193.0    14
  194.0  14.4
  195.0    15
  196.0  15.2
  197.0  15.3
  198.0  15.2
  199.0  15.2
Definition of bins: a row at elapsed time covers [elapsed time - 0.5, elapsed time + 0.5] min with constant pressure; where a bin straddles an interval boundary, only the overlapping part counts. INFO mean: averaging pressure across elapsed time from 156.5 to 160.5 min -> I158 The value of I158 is 12.8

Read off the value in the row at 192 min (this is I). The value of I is 13.1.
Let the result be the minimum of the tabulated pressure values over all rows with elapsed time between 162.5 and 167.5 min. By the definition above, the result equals 8.43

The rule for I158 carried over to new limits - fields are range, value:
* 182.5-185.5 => 6.87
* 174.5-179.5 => 10.4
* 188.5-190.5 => 11.4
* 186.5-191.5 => 10.7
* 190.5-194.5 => 13.4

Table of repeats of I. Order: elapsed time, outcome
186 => 8.02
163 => 9.1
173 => 12.5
